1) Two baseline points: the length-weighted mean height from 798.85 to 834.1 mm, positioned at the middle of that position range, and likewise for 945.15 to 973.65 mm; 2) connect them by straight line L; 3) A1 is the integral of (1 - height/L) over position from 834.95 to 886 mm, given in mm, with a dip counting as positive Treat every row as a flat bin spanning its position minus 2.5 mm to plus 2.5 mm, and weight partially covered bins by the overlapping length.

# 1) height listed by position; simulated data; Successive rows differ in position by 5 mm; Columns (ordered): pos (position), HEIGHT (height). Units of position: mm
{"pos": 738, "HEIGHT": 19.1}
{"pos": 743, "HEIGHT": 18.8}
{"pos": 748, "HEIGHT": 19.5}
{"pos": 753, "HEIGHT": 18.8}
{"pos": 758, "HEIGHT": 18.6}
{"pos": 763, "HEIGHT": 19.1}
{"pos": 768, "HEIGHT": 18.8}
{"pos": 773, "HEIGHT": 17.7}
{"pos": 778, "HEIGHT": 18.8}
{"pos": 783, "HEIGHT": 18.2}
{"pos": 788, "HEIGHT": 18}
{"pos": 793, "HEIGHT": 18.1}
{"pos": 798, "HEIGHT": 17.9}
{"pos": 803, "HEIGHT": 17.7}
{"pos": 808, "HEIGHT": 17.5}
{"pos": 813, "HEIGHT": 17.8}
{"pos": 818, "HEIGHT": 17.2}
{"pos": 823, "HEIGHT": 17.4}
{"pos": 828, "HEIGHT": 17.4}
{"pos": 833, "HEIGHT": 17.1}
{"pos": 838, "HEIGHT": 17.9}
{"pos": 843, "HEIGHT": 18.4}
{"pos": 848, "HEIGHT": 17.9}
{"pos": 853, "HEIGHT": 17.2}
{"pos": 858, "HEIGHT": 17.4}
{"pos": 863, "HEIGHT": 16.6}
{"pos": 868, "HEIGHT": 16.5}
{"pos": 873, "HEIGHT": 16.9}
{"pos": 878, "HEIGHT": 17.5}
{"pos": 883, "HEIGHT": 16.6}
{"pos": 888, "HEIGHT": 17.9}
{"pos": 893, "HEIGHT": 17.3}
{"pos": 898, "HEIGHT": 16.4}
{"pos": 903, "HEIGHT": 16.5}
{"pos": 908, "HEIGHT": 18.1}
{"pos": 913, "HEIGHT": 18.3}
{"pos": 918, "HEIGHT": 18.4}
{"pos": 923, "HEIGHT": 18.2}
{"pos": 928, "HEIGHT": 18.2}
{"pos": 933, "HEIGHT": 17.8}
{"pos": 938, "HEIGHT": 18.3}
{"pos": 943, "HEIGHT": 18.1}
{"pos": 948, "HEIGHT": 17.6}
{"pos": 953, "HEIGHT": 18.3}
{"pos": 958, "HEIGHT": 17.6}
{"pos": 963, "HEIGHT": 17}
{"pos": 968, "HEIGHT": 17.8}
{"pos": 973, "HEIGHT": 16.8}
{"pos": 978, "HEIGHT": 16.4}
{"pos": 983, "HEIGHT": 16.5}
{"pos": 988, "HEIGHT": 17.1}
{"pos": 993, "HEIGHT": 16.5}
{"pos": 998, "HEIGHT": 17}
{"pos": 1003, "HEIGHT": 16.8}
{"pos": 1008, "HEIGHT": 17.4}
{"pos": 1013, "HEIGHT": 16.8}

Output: 0.6 mm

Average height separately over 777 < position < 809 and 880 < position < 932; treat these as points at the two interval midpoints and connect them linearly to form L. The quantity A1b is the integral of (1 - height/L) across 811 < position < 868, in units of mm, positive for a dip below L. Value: 1.3 mm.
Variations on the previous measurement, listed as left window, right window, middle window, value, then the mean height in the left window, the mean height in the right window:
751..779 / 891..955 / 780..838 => 2.2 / 18.6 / 17.8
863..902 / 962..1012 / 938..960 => -1.3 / 17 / 16.9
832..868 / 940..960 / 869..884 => 0.5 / 17.4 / 17.9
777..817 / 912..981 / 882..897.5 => 0.5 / 17.9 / 17.8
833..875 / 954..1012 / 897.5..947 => -2.0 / 17.3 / 17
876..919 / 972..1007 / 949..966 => -0.7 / 17.4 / 16.8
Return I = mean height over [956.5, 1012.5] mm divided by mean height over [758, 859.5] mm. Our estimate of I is 0.95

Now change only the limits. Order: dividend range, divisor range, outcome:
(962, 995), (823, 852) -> 0.95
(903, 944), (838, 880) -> 1.04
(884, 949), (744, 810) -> 0.97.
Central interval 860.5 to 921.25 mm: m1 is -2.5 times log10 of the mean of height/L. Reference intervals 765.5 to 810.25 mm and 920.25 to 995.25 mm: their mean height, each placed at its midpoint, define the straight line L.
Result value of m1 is 0.03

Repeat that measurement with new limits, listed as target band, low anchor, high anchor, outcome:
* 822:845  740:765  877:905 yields 0.01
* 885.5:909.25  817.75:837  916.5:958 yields 0.04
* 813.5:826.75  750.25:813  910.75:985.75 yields 0.05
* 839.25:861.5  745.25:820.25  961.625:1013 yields 0.01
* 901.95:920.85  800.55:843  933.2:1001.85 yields -0.03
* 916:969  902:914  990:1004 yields -0.04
